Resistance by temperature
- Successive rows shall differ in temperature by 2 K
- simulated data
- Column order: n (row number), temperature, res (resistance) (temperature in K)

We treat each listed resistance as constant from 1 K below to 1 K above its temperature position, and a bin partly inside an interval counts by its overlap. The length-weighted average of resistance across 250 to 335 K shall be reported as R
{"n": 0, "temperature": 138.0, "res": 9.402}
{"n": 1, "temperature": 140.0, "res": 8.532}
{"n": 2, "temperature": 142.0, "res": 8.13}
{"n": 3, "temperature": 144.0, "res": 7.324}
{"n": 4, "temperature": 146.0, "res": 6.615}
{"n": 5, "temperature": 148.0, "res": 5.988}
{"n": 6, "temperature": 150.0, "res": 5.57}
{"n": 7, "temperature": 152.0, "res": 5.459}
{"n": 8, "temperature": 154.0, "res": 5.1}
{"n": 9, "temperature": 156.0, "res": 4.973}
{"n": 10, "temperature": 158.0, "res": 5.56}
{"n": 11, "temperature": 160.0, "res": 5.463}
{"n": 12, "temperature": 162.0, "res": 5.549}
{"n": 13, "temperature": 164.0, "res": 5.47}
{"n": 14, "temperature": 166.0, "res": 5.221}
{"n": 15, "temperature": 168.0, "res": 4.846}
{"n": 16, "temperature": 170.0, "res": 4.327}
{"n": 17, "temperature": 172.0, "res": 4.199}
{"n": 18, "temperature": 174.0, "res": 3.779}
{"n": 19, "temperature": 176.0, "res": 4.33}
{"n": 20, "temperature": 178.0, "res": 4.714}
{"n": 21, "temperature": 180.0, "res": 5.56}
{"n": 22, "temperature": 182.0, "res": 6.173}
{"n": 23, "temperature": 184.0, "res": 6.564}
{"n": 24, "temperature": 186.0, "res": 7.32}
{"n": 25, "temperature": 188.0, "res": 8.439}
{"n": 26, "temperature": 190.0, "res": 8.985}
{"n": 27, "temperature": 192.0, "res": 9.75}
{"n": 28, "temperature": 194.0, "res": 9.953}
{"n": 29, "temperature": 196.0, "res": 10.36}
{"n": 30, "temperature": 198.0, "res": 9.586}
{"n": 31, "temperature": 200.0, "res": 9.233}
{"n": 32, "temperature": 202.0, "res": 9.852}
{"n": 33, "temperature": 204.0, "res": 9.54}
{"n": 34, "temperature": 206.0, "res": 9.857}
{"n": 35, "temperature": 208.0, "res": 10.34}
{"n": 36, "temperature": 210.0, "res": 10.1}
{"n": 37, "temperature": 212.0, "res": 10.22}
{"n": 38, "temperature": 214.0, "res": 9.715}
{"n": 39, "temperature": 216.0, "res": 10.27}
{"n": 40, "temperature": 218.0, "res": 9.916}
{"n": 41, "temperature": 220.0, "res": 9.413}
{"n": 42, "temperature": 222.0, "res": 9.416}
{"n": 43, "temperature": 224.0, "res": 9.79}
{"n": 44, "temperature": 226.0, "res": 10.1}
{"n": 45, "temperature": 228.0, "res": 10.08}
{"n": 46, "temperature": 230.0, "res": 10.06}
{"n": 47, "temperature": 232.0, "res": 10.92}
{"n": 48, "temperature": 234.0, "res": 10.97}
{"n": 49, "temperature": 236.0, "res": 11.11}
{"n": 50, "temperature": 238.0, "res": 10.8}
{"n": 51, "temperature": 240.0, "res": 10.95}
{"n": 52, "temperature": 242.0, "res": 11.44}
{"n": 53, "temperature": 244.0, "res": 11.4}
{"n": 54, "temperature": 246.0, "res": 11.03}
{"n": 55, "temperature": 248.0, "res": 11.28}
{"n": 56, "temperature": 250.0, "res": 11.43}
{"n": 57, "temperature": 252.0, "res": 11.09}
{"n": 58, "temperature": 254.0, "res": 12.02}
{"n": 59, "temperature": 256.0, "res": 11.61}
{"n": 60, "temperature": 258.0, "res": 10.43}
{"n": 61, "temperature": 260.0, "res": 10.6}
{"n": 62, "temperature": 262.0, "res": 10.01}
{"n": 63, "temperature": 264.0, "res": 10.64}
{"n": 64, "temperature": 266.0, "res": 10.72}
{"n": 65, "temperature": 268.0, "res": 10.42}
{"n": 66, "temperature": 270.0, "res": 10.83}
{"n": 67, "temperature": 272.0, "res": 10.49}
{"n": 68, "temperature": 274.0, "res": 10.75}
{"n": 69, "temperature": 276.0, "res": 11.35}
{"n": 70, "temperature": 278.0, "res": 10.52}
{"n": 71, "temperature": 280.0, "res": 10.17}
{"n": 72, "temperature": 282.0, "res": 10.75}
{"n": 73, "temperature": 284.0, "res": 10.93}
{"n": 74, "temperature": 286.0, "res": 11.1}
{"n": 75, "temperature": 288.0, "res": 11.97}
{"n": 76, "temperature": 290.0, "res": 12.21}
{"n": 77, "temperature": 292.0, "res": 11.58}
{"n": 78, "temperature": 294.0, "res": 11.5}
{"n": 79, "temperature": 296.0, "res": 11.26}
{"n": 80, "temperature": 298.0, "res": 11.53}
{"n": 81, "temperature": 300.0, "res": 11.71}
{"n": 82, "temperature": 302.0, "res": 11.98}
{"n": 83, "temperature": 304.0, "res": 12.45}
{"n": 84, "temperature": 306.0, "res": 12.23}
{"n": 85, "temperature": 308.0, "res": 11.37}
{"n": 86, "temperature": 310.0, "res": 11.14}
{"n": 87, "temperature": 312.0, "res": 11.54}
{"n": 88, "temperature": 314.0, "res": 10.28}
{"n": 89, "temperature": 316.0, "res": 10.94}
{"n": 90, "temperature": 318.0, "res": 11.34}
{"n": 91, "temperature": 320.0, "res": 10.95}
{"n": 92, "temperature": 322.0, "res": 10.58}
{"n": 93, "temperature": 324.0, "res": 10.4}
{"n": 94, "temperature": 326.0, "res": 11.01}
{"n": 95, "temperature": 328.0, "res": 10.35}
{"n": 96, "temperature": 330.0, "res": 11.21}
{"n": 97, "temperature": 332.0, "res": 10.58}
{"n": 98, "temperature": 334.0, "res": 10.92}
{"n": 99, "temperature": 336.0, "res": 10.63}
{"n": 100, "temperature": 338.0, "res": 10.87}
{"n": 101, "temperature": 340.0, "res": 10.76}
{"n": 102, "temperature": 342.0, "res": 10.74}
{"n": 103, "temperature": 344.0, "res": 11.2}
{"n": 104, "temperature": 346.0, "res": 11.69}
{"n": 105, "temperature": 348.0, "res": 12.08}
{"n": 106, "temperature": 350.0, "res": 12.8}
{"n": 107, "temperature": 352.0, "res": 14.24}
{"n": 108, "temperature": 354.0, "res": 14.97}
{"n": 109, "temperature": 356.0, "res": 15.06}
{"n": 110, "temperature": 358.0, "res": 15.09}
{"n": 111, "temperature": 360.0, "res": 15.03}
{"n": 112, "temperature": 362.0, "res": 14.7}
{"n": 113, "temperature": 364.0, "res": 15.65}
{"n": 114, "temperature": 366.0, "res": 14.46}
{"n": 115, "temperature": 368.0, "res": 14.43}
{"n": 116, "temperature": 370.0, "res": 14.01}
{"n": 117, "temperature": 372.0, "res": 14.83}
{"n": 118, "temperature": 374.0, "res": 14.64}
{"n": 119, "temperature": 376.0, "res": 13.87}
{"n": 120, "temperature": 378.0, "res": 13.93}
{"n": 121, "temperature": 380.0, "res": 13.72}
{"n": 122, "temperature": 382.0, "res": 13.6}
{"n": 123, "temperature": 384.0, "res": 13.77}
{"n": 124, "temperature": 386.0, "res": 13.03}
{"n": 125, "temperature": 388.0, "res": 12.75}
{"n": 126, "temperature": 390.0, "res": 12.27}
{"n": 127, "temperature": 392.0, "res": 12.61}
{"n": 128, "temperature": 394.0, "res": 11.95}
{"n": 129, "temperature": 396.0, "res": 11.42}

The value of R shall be 11.1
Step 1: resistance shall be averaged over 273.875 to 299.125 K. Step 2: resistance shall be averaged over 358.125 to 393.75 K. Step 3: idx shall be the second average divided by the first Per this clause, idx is 1.2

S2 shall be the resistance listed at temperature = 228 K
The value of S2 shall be 10.08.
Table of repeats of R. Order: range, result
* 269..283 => 10.7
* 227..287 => 10.9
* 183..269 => 10.2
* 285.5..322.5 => 11.5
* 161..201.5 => 6.76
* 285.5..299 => 11.6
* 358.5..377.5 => 14.6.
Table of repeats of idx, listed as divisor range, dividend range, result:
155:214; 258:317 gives 1.53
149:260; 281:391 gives 1.44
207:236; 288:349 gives 1.11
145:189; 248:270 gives 1.98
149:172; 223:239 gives 2.02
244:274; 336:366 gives 1.21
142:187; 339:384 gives 2.48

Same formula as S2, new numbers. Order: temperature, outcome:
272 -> 10.49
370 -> 14.01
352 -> 14.24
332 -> 10.58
